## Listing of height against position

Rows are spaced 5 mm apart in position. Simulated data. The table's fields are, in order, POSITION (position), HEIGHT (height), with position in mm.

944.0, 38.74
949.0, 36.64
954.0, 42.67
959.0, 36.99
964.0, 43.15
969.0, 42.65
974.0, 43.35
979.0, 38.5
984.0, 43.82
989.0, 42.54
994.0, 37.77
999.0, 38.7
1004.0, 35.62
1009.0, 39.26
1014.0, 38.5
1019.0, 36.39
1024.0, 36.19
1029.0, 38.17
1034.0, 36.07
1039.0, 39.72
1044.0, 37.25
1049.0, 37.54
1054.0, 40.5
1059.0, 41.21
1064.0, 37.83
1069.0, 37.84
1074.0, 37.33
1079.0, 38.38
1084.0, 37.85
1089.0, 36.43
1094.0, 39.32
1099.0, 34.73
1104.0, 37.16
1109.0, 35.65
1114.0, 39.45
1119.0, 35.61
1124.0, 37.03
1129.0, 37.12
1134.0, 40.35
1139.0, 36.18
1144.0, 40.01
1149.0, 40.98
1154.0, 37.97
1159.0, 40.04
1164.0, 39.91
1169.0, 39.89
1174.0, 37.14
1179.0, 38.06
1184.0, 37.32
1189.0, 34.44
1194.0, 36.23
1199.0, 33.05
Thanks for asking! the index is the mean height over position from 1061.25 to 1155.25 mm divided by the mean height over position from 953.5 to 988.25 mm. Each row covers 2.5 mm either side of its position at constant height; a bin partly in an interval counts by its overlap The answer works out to 0.91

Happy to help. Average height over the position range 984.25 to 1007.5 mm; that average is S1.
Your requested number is 39.2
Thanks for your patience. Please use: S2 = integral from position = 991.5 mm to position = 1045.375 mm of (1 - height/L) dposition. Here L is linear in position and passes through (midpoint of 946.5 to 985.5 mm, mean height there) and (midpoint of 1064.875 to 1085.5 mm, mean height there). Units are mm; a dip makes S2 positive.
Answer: 2.48 mm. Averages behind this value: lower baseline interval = 40.9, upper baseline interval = 37.8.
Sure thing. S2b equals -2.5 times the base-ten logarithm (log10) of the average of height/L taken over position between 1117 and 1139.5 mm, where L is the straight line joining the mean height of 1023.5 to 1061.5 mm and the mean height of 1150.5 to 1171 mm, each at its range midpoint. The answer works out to 0.05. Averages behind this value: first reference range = 38.4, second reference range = 39.5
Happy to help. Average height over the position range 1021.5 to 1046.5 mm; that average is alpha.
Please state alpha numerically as 37.5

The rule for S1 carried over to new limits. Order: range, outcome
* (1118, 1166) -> 38.6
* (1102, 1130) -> 37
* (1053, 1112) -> 37.8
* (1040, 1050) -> 37.7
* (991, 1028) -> 37.6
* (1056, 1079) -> 38.6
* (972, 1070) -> 38.8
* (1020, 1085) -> 38.1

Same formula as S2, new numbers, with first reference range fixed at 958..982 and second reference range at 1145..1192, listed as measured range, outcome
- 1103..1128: 1.41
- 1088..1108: 1.31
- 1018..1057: 2.38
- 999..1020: 1.55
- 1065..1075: 0.54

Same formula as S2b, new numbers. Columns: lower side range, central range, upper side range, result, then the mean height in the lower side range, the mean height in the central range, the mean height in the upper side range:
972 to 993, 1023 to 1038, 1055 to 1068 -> 0.089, 41.7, 37.2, 39.4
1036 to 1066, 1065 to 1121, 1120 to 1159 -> 0.042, 39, 37.3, 38.5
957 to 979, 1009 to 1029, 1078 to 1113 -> 0.061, 41.3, 37.4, 37.1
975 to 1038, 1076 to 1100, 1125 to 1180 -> 0.035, 38.6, 37.5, 38.8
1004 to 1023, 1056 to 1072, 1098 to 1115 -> -0.053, 37.6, 39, 36.7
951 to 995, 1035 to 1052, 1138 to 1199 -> 0.058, 41.3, 38.1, 38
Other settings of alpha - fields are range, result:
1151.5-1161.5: 39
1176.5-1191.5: 36.6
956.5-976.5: 41.5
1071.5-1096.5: 37.9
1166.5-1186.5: 38.1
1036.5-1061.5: 39.2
